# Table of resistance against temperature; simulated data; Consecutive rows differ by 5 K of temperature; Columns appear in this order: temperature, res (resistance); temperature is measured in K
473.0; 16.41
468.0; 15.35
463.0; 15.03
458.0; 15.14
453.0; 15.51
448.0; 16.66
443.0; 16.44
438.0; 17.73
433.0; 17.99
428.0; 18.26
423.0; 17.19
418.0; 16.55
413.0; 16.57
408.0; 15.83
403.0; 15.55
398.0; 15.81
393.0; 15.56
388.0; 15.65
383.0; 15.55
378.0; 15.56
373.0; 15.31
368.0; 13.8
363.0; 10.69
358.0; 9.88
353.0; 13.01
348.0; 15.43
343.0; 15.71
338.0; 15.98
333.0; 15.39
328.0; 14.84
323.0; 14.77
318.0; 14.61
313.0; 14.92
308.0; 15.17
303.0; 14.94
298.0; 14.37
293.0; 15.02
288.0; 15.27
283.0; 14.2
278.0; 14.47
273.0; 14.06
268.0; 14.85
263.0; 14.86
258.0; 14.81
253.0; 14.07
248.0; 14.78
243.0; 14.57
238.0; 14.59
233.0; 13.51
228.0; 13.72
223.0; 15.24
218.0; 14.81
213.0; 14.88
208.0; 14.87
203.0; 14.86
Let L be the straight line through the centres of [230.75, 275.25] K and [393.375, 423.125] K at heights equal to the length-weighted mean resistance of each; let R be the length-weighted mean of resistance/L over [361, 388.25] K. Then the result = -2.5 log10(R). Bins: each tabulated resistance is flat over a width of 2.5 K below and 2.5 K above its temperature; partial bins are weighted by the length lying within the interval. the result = 0.10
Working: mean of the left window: 14.5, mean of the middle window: 14.4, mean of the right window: 16.1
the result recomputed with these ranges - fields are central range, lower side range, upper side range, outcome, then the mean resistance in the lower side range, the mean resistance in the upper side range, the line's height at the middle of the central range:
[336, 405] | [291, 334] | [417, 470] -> 0.08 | 14.9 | 16.5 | 15.6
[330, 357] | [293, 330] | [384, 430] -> 0.04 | 14.8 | 16.3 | 15.3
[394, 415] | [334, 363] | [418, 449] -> 0.02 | 13.8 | 17.3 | 16.1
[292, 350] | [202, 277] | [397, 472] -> 0.02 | 14.6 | 16.4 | 15.3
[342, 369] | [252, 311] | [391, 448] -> 0.22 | 14.7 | 16.7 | 15.8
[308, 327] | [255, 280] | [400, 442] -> 0.04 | 14.6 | 16.9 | 15.4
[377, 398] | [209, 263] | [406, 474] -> 0.03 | 14.5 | 16.5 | 16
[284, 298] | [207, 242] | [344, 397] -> -0.04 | 14.5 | 14.1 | 14.3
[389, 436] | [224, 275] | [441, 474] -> -0.07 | 14.4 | 15.8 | 15.5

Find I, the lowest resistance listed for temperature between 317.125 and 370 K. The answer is 9.88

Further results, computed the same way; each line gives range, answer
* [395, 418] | 15.55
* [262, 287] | 14.06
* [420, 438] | 17.19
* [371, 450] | 15.31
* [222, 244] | 13.51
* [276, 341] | 14.2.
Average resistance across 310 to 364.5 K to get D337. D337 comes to 14.2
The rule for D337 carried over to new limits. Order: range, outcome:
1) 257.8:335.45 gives 14.8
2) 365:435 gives 16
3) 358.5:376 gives 12.9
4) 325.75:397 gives 14.5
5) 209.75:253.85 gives 14.5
